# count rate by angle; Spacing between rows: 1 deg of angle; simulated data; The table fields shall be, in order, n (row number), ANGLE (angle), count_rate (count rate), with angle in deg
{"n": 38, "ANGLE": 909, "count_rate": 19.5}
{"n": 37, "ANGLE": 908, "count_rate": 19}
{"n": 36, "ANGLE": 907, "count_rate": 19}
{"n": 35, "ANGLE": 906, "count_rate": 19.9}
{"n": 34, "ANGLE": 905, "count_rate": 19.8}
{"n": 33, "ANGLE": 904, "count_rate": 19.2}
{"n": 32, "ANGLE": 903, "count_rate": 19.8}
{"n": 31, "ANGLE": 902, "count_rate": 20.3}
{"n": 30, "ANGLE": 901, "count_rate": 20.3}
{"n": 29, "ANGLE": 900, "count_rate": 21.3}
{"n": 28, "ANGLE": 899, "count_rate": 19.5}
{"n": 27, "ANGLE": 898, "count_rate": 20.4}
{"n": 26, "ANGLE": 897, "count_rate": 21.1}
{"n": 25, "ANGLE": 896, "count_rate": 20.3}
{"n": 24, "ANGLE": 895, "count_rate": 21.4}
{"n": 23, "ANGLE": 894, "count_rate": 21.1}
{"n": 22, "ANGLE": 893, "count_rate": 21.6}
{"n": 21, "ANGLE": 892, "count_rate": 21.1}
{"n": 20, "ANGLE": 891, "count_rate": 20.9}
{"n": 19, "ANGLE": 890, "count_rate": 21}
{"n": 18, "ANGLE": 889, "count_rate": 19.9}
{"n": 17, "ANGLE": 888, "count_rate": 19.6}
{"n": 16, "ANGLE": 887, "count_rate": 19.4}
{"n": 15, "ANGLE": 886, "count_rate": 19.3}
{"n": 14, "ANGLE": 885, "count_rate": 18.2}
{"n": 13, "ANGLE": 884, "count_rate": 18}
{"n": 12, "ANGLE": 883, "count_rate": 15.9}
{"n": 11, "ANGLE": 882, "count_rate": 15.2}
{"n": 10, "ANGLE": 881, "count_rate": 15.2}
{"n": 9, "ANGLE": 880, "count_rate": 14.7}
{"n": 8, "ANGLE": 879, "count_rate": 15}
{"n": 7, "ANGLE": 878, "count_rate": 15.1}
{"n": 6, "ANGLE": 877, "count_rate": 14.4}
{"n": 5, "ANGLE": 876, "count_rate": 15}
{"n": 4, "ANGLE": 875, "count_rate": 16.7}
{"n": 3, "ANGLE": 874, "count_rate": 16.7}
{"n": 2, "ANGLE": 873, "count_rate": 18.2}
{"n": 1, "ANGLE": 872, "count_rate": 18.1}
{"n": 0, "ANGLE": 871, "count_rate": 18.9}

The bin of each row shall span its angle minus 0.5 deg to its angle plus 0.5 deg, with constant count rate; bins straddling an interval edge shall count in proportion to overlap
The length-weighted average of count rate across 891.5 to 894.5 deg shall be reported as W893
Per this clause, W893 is 21.3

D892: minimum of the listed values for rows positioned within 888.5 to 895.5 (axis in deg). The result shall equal 19.9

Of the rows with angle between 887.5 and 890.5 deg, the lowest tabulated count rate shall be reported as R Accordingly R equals 19.6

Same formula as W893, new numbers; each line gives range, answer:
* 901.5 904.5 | 19.8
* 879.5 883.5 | 15.2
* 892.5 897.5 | 21.1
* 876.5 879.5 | 14.8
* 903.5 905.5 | 19.5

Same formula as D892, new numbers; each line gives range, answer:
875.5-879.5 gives 14.4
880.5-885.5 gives 15.2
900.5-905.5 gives 19.2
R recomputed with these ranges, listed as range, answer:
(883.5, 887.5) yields 18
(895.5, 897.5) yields 20.3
